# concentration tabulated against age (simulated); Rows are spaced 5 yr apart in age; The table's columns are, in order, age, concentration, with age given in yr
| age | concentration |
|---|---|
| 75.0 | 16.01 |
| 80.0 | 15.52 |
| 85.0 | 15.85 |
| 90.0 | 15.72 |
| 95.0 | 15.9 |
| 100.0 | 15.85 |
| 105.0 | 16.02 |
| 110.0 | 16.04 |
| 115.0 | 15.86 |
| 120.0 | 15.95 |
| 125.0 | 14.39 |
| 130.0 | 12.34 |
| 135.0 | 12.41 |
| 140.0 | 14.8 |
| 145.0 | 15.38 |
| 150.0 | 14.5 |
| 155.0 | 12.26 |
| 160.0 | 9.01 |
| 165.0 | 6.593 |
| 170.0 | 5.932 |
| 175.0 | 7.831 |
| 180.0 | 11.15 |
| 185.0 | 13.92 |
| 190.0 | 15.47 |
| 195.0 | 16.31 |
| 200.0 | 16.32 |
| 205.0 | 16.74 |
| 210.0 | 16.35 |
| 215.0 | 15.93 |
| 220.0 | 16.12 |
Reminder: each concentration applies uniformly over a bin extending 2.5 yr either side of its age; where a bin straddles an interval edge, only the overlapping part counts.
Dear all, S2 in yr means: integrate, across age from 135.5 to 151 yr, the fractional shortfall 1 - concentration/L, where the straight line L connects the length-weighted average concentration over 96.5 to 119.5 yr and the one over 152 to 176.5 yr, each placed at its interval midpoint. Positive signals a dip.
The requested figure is -4.7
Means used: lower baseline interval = 15.9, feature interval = 14.6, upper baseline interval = 8.47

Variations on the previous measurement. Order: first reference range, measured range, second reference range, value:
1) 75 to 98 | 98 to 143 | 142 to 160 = -1.0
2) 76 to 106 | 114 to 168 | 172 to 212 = 7.6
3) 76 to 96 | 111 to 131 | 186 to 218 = 1.2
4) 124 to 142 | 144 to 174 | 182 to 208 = 8.4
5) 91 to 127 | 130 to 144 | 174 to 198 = 1.2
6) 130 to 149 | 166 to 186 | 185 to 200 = 7.9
